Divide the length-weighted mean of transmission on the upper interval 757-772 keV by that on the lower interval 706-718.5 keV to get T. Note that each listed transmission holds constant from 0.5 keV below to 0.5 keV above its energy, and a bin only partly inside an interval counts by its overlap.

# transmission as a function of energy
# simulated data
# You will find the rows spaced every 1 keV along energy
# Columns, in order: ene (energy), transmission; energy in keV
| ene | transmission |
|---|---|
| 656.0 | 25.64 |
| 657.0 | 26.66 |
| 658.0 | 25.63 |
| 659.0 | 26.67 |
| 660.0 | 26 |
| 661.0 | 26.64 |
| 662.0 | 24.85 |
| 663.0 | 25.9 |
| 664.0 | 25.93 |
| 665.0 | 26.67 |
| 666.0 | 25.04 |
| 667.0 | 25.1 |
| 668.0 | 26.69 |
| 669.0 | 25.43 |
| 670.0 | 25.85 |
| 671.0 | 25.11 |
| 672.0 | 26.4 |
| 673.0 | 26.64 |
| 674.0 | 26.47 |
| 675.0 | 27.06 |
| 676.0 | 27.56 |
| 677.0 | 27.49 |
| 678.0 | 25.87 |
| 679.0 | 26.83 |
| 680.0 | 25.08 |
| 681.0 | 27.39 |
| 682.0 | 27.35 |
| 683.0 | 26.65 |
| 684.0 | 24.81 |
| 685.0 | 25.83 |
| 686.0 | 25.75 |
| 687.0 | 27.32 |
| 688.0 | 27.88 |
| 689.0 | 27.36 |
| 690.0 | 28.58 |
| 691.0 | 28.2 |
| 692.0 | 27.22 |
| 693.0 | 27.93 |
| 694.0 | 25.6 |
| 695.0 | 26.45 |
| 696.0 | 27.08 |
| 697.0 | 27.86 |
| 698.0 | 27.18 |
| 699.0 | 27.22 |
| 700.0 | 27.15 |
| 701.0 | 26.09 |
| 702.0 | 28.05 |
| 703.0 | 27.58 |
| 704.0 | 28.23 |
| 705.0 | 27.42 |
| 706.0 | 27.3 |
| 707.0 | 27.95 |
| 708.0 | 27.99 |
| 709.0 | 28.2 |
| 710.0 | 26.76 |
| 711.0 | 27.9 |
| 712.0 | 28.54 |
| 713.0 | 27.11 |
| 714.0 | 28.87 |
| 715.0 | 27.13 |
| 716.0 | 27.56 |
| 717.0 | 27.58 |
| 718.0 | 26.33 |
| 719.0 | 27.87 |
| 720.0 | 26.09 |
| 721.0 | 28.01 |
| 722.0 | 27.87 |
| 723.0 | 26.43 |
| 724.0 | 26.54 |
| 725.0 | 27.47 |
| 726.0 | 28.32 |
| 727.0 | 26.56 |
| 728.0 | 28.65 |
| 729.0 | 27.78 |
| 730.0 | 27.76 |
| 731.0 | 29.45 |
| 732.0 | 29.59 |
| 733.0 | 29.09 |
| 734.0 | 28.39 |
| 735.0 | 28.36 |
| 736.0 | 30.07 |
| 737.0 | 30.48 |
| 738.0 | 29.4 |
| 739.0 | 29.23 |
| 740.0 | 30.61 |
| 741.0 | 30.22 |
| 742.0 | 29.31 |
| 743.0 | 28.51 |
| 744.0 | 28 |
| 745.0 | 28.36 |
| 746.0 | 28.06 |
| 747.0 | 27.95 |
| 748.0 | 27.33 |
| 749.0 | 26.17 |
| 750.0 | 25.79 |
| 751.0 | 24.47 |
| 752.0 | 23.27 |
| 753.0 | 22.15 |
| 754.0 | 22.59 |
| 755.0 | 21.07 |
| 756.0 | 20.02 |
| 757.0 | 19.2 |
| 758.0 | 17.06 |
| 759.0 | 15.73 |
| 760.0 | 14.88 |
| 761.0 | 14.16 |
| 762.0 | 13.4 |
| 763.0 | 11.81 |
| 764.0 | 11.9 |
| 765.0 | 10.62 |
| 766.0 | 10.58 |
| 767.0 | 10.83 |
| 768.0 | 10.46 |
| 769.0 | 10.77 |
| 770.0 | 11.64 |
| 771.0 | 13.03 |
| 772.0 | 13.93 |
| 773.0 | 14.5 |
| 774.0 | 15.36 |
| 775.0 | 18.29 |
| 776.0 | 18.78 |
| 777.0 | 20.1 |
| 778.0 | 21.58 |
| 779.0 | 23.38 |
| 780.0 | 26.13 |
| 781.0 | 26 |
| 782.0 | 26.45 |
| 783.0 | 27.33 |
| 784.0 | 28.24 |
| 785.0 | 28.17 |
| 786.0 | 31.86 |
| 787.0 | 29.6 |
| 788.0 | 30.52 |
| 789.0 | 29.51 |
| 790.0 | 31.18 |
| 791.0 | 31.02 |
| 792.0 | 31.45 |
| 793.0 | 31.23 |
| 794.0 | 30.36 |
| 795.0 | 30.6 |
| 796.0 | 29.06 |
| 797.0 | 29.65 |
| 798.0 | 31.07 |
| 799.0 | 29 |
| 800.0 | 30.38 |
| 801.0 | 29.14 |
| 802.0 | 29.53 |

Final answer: 0.47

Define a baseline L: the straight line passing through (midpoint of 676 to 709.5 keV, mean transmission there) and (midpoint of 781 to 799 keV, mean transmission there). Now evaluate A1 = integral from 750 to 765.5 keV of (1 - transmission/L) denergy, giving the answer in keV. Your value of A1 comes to 6.0 keV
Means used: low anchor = 27.1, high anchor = 29.7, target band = 17.8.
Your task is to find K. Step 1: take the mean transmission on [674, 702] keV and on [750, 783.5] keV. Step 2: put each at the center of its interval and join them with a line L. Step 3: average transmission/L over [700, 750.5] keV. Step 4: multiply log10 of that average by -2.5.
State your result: -0.24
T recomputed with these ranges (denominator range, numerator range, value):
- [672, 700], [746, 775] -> 0.65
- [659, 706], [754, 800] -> 0.81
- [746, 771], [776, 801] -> 1.59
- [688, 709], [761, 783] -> 0.60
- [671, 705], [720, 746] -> 1.06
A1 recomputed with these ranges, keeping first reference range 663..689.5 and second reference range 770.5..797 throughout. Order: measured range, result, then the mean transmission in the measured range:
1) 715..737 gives -1.73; 27.9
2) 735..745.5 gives -1.46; 29.4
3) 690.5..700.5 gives -0.38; 27.2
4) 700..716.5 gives -1.00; 27.7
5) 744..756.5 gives 0.38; 24.9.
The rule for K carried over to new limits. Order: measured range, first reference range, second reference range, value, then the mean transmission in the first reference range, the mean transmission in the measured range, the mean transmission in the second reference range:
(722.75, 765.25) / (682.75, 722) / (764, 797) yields 0.011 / 27.3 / 24.6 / 22.5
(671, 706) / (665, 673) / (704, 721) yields -0.015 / 25.8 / 27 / 27.6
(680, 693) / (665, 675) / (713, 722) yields -0.021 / 26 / 27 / 27.4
